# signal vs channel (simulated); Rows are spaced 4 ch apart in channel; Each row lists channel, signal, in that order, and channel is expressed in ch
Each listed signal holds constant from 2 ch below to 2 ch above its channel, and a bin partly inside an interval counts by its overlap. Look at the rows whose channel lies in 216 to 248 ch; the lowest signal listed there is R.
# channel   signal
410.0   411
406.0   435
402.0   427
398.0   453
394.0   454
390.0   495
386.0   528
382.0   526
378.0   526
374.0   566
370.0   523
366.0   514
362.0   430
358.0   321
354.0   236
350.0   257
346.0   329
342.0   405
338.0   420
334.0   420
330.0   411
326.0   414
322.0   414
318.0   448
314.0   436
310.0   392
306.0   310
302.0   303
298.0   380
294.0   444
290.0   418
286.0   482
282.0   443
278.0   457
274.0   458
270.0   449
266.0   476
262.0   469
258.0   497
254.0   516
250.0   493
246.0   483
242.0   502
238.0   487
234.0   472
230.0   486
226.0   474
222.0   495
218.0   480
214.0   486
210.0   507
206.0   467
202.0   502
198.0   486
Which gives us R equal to 472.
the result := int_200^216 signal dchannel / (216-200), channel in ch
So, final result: 490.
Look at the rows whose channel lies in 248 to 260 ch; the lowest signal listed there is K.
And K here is 493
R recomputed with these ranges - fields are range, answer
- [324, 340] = 411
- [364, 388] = 514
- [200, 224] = 467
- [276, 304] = 303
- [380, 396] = 454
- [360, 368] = 430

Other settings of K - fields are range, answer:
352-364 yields 236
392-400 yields 453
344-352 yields 257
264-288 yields 443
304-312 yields 310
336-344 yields 405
